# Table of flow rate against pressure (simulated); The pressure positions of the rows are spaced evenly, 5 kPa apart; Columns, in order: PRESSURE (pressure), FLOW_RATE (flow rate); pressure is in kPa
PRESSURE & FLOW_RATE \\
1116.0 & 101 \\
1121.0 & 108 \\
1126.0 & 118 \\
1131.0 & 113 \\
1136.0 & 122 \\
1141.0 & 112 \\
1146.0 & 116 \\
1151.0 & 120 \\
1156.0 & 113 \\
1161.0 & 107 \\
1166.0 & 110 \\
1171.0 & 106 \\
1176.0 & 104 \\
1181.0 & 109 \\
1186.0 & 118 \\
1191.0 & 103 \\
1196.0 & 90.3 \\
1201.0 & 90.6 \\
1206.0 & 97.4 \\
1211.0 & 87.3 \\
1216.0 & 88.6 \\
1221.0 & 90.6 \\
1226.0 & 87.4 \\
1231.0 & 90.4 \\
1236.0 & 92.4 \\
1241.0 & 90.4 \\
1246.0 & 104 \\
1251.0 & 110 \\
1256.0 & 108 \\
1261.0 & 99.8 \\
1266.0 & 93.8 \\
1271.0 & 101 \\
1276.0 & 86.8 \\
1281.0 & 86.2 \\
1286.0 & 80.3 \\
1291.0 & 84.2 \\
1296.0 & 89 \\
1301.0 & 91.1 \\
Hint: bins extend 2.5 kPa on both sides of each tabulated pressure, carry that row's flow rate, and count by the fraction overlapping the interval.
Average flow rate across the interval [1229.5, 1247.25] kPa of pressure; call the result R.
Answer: 93.8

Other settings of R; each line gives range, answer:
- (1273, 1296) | 85.2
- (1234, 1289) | 95.6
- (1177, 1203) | 103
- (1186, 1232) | 93.2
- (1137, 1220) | 105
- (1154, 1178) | 108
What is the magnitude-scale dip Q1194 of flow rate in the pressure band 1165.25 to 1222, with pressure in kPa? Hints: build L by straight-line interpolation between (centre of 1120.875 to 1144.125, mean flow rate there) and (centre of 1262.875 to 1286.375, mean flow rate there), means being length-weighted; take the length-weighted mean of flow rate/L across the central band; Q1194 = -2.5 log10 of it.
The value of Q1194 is 0.057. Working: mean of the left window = 115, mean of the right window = 90.7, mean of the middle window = 99.5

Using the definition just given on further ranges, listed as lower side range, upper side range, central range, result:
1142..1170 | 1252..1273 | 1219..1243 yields 0.16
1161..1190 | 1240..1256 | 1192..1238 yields 0.17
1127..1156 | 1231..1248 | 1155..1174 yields 0.03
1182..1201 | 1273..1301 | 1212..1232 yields 0.10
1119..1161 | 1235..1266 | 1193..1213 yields 0.16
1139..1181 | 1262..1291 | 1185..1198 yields 0.03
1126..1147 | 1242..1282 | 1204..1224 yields 0.16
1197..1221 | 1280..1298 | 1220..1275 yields -0.11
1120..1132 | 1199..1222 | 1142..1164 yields -0.07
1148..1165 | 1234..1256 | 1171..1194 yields 0.02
